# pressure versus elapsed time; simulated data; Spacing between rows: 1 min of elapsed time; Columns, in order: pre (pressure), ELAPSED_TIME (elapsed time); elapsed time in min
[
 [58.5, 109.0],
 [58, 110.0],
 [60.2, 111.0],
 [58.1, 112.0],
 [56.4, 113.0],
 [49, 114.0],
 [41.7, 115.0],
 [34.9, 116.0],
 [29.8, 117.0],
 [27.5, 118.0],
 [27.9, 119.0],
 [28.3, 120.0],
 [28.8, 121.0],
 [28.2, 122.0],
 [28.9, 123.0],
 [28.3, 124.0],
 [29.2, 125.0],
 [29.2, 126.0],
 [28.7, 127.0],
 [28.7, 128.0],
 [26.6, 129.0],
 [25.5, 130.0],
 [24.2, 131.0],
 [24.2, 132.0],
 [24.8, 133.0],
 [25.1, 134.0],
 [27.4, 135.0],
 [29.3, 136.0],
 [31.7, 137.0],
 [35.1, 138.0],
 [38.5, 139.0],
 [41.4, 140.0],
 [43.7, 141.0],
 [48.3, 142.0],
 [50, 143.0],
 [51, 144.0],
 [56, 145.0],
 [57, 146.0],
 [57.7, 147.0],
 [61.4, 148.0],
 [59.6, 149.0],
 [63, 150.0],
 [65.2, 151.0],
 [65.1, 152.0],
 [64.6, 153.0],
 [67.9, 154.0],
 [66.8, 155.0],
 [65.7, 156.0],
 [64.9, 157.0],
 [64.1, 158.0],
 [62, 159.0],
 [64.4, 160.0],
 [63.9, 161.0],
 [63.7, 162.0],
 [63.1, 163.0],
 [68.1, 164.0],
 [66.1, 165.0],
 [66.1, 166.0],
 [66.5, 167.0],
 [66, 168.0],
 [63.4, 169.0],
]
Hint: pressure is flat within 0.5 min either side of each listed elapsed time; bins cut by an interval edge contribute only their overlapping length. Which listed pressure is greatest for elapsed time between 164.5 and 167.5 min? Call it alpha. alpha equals 66.5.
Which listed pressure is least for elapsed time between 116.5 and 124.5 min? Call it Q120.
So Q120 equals 27.5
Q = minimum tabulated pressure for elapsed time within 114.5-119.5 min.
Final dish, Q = 27.5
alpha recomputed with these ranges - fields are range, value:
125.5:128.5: 29.2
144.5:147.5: 57.7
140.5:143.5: 50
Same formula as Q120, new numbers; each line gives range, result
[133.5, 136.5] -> 25.1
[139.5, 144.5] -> 41.4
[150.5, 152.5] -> 65.1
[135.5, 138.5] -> 29.3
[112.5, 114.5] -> 49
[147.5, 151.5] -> 59.6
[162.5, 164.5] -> 63.1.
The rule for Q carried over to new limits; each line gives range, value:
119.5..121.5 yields 28.3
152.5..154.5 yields 64.6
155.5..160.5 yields 62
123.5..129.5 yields 26.6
